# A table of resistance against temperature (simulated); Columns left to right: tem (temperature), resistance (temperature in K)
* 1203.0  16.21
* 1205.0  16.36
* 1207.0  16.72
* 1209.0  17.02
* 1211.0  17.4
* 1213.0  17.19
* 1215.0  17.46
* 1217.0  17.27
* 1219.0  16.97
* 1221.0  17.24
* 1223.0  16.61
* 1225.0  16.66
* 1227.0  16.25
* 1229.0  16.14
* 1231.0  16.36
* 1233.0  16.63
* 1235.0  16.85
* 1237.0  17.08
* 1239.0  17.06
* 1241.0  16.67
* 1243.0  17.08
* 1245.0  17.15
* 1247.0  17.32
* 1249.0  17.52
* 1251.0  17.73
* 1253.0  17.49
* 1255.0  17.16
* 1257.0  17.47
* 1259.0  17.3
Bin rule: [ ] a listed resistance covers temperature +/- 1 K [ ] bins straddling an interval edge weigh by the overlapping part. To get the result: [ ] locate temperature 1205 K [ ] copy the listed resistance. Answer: 16.36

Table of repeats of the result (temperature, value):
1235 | 16.85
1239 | 17.06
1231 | 16.36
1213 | 17.19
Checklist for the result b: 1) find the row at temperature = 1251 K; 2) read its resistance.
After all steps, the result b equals 17.73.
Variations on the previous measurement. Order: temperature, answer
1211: 17.4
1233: 16.63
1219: 16.97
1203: 16.21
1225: 16.66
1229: 16.14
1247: 17.32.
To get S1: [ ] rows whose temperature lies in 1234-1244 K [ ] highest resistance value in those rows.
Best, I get 17.08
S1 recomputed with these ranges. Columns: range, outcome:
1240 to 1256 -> 17.73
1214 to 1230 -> 17.46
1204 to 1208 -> 16.72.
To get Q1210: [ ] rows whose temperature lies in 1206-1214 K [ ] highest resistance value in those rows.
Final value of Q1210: 17.4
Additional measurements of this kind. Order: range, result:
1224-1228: 16.66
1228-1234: 16.63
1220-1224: 17.24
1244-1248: 17.32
